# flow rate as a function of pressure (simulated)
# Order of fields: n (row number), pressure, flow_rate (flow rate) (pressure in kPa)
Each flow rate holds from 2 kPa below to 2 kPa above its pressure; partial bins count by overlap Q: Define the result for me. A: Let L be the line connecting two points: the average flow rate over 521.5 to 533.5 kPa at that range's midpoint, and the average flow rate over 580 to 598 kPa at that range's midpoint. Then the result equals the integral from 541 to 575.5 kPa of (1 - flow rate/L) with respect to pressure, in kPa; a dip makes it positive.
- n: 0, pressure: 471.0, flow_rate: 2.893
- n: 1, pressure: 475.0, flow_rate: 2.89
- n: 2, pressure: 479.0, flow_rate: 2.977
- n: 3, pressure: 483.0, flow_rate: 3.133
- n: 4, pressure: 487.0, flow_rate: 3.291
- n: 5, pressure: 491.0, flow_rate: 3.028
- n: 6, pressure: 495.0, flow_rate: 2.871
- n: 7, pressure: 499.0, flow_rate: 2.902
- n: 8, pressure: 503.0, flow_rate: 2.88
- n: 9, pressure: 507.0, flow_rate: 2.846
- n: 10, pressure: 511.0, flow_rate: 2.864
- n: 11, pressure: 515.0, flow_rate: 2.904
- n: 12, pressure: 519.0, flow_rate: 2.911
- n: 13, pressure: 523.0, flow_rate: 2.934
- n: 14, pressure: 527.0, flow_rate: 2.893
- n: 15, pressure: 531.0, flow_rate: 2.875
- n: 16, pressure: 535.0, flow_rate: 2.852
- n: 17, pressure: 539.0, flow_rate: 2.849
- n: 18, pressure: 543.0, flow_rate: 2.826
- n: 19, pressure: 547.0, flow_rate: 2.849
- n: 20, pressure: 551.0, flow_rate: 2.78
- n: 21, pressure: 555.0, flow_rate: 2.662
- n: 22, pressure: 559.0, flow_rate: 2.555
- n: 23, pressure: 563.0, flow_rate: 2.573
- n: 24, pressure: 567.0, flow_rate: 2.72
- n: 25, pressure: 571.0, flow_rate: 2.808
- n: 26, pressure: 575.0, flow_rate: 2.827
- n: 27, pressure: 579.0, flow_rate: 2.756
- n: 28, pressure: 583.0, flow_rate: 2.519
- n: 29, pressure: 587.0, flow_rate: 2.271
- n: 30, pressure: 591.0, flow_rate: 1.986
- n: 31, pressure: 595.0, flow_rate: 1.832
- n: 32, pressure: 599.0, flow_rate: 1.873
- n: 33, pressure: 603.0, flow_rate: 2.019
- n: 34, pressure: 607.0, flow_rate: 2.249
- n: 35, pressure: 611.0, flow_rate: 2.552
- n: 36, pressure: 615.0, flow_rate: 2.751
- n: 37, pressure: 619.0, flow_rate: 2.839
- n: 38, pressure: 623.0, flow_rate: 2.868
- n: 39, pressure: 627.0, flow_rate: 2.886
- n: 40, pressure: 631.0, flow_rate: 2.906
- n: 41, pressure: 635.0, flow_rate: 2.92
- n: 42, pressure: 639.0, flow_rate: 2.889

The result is -2.7 kPa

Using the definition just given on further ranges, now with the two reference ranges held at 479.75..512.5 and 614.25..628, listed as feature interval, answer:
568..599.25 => 5.26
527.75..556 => 1.02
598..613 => 3.48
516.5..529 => 0.16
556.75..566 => 1.03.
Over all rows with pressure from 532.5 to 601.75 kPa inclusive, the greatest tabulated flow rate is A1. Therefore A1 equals 2.852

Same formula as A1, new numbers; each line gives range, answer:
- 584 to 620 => 2.839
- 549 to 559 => 2.78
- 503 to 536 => 2.934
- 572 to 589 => 2.827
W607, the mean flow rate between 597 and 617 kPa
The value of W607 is 2.29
